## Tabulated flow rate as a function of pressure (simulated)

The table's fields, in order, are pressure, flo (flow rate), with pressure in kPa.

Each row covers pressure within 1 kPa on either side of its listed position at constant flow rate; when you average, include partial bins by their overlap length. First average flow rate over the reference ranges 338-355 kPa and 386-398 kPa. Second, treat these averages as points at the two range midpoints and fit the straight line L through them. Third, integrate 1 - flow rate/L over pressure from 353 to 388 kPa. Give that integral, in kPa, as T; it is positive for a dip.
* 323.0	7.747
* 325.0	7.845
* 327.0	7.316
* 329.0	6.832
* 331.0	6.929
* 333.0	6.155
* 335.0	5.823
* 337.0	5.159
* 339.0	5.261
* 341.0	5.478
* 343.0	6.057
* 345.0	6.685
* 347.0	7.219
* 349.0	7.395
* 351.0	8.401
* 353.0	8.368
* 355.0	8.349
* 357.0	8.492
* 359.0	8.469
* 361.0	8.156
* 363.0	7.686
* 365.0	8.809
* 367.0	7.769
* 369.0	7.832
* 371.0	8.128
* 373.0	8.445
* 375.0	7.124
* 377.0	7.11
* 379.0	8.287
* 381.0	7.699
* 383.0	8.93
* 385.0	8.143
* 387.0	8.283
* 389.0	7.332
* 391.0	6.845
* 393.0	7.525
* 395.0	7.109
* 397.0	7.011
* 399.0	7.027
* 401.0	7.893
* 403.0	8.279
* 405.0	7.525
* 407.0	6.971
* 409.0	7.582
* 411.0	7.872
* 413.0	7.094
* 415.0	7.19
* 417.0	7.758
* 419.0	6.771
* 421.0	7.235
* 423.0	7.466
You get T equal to -4.7 kPa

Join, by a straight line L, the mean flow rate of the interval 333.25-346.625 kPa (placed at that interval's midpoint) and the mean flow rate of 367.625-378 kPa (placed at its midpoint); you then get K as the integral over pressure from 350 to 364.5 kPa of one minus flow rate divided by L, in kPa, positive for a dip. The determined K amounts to -3.1 kPa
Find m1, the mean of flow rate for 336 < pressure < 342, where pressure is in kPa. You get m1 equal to 5.3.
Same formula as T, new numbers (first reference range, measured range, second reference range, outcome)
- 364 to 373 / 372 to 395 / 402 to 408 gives 0.49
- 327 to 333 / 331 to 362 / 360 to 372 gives 1.68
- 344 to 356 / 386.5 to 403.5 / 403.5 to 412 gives 0.33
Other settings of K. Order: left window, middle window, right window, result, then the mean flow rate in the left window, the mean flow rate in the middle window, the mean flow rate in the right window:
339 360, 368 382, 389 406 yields -0.8 kPa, 7.39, 7.8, 7.4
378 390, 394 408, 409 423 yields 0.5 kPa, 8.11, 7.4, 7.35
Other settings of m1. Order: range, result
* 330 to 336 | 6.3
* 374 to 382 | 7.55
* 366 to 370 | 7.8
